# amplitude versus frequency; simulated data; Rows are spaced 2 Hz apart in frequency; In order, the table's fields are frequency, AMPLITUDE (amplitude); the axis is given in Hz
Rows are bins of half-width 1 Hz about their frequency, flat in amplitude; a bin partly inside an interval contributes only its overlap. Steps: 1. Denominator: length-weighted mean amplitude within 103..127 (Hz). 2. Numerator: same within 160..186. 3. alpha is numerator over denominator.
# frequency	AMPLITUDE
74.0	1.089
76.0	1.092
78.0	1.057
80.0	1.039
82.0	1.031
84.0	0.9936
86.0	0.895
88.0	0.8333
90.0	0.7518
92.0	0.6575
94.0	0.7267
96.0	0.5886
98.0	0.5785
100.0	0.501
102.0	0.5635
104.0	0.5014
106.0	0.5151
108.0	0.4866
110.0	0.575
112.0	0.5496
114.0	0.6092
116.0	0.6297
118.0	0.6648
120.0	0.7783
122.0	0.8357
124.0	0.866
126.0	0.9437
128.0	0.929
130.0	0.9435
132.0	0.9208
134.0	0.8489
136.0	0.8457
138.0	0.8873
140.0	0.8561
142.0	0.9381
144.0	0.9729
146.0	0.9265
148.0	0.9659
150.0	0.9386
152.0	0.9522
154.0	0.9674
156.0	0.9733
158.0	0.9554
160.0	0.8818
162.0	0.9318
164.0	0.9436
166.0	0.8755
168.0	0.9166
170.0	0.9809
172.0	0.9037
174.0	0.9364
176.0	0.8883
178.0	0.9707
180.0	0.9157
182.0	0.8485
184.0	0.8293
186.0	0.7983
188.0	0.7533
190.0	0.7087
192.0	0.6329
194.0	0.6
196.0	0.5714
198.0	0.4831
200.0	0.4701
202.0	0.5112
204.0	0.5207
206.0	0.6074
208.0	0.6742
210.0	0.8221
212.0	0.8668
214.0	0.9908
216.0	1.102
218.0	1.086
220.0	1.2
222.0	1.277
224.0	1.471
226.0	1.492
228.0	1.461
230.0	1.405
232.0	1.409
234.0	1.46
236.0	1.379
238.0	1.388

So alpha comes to 1.4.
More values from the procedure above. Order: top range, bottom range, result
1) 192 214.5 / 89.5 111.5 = 1.10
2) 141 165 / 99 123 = 1.57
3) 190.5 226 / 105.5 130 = 1.17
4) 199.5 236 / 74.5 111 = 1.42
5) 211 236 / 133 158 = 1.38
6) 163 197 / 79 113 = 1.19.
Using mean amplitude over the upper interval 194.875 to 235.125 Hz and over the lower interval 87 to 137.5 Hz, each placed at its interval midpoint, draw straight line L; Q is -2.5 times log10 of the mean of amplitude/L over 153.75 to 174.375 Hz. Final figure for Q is -0.10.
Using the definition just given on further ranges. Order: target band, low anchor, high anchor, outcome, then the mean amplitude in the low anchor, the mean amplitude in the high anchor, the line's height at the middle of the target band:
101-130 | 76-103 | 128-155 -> 0.25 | 0.797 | 0.921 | 0.859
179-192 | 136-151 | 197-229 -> 0.17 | 0.921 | 0.94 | 0.932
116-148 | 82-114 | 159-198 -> -0.19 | 0.659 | 0.827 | 0.73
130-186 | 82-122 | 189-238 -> -0.12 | 0.667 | 0.975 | 0.822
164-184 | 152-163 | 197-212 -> -0.11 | 0.943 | 0.603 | 0.824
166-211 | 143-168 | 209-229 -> 0.37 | 0.939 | 1.18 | 1.06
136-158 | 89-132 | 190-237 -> -0.19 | 0.682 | 0.972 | 0.785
